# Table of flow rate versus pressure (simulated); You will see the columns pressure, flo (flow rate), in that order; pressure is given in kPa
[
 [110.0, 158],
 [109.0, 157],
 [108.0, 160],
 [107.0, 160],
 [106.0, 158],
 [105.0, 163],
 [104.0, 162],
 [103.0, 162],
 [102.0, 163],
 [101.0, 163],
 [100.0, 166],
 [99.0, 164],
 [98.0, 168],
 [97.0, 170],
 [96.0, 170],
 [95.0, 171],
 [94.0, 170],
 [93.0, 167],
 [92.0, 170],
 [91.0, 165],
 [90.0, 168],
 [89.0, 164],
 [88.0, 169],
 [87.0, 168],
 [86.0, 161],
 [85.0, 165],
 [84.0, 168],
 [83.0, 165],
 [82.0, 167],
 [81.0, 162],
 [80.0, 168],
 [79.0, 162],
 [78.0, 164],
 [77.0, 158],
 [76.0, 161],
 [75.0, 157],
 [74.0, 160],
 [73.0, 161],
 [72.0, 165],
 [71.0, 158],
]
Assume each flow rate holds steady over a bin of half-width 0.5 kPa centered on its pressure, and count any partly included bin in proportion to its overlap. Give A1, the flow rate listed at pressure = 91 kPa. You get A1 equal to 165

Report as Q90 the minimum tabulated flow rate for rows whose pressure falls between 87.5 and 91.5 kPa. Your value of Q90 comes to 164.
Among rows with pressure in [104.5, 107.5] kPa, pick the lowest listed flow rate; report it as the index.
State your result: 158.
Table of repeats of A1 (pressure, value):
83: 165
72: 165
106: 158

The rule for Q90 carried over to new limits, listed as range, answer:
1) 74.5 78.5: 157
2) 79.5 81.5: 162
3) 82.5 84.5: 165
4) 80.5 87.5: 161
